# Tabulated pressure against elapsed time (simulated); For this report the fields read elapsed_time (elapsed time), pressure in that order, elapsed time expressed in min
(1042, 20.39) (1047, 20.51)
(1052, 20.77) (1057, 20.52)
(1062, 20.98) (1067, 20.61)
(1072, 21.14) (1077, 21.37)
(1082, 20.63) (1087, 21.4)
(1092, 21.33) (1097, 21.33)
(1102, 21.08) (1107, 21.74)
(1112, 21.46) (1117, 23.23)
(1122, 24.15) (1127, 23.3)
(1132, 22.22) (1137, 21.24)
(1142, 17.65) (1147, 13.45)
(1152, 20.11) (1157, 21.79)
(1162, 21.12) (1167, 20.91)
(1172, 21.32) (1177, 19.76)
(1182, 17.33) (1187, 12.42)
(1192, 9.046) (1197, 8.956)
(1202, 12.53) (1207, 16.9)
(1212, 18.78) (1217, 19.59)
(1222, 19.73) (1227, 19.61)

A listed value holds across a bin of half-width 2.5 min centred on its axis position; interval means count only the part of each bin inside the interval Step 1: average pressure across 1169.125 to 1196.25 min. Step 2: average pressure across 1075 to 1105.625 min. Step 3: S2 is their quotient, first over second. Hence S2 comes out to 0.7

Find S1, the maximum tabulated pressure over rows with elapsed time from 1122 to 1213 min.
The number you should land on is 24.15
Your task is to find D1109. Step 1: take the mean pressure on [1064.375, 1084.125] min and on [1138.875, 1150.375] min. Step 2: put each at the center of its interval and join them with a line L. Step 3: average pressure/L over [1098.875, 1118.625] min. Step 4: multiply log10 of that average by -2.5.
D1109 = -0.172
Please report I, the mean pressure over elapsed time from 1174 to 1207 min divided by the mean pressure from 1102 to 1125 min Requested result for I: 0.61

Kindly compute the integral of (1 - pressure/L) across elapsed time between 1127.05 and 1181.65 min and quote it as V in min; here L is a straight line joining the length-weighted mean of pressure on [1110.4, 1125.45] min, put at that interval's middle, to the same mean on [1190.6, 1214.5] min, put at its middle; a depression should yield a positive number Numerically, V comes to -3.64 min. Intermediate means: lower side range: 23.1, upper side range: 13.4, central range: 20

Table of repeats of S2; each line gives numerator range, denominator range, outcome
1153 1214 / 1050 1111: 0.80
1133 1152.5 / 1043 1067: 0.88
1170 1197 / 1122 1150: 0.76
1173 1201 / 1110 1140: 0.62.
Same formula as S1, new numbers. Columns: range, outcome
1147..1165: 21.79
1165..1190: 21.32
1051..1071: 20.98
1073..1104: 21.4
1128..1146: 22.22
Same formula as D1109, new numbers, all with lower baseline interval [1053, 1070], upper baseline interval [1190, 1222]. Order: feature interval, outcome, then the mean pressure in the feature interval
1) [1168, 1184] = -0.22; 19.7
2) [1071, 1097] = -0.07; 21.2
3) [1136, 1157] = -0.07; 18.3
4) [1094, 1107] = -0.12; 21.3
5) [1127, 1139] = -0.23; 22.1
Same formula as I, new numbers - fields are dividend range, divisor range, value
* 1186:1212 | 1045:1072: 0.61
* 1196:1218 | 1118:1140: 0.68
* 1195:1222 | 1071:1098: 0.75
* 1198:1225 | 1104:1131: 0.75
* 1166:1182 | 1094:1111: 0.94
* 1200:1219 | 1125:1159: 0.85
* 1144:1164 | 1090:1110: 0.89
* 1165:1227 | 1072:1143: 0.76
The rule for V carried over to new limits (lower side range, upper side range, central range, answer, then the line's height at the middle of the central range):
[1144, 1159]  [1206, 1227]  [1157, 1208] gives 6.34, 18.6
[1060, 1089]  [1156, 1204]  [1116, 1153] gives -4.31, 18.4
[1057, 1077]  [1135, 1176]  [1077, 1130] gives -4.00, 20.4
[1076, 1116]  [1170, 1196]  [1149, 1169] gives -4.36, 17.1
